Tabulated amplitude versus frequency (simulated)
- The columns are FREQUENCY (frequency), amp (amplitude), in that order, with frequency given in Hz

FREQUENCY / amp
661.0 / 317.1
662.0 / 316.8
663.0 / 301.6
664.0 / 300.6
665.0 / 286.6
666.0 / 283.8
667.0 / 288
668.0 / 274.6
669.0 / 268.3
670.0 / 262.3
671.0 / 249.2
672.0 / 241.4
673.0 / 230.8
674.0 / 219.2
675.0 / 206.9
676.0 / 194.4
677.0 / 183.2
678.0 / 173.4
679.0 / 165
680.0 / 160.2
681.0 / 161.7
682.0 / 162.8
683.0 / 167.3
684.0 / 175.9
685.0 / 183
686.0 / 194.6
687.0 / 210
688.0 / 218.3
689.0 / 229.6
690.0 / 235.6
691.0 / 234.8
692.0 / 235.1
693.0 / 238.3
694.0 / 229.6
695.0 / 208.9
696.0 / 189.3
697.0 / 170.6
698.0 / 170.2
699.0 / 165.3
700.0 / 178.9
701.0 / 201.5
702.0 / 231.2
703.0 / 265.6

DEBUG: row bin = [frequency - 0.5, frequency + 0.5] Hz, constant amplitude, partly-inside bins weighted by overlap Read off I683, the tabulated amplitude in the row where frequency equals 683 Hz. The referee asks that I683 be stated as 167.3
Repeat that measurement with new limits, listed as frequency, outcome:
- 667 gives 288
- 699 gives 165.3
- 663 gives 301.6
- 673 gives 230.8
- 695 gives 208.9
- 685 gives 183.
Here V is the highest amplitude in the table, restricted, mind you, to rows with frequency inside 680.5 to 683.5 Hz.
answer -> 167.3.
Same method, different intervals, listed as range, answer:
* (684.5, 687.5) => 210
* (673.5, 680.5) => 219.2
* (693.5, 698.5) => 229.6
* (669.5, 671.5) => 262.3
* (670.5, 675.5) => 249.2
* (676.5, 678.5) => 183.2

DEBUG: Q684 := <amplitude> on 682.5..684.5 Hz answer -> 172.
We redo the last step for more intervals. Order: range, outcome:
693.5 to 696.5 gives 209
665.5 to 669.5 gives 279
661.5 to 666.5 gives 298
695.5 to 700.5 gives 175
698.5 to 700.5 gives 172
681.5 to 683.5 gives 165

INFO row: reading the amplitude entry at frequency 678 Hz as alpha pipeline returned 173.4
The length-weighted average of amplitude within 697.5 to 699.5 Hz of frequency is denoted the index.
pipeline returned 168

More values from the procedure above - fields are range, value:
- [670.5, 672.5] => 245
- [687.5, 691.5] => 230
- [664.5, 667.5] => 286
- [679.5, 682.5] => 162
